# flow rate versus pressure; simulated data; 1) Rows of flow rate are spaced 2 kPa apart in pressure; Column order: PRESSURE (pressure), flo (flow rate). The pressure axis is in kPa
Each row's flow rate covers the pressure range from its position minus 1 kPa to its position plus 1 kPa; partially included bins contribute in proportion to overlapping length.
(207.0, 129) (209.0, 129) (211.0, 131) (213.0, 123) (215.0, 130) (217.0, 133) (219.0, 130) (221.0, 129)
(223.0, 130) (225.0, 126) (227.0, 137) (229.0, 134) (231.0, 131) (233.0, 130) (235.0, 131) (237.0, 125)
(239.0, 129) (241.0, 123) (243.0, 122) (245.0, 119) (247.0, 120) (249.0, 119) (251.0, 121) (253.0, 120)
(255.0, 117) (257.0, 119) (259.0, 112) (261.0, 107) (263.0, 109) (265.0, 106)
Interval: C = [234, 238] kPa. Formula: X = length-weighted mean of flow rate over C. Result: 128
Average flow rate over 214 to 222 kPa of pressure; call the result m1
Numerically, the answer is 130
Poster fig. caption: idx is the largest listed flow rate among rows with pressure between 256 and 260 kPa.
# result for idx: 119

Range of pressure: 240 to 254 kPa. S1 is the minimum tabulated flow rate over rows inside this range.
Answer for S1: 119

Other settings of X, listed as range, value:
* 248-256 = 119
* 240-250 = 121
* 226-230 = 136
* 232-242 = 128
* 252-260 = 117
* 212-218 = 129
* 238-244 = 125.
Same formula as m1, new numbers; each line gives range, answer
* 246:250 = 120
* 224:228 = 132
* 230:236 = 131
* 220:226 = 128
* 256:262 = 113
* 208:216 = 128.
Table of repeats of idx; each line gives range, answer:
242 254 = 122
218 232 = 137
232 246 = 131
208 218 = 133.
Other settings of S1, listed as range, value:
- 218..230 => 126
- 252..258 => 117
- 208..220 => 123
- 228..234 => 130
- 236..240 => 125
